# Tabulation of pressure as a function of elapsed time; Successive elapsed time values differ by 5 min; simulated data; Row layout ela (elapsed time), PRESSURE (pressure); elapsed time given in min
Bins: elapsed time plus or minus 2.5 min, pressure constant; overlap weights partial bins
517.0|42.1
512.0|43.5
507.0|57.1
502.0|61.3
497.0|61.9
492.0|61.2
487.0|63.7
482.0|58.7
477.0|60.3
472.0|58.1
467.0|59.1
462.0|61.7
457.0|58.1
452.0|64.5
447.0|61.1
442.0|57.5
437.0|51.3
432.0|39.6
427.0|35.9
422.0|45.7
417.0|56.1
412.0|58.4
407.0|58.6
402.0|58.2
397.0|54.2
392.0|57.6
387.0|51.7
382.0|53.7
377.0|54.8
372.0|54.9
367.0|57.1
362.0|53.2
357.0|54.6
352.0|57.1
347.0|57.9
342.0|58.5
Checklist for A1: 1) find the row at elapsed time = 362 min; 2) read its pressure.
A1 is 53.2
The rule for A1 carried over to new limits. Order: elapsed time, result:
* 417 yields 56.1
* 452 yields 64.5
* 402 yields 58.2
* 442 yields 57.5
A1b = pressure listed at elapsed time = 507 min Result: 57.1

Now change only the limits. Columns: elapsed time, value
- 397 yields 54.2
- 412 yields 58.4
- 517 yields 42.1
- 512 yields 43.5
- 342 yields 58.5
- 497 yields 61.9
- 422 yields 45.7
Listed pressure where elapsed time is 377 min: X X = 54.8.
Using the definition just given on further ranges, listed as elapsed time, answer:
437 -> 51.3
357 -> 54.6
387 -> 51.7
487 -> 63.7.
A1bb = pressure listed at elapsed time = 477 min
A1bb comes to 60.3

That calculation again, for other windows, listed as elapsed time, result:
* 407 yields 58.6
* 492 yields 61.2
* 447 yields 61.1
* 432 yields 39.6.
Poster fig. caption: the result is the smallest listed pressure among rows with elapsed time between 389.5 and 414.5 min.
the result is 54.2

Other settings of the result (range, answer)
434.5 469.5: 51.3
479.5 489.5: 58.7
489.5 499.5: 61.2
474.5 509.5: 57.1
